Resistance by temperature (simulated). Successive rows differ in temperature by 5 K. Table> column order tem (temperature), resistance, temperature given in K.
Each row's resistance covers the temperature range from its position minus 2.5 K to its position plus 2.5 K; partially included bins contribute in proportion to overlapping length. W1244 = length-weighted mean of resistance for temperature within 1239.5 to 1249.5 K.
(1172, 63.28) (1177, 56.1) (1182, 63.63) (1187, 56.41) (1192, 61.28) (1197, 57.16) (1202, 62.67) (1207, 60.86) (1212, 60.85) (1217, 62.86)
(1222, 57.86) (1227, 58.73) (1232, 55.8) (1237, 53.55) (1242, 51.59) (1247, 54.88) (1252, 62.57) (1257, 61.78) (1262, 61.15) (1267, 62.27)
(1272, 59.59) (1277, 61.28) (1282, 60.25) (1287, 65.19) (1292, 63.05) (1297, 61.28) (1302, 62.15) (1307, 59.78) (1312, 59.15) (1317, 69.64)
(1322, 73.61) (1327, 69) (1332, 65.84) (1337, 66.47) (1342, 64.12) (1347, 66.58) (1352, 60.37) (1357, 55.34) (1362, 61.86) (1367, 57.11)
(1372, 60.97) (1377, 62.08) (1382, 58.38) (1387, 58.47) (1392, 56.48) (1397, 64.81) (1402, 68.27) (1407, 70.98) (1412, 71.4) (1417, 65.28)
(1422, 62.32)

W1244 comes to 53.2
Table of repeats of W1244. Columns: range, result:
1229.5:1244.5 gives 53.6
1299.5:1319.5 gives 62.7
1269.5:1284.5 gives 60.4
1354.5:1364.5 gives 58.6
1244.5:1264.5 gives 60.1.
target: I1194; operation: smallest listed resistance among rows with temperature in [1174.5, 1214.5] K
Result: 56.1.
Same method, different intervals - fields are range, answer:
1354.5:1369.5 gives 55.34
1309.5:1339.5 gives 59.15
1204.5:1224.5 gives 57.86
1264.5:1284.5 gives 59.59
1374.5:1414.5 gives 56.48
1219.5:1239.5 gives 53.55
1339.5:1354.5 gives 60.37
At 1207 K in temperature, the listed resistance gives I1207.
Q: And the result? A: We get 60.86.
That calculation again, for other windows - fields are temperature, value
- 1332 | 65.84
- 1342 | 64.12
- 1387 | 58.47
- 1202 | 62.67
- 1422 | 62.32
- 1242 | 51.59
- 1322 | 73.61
